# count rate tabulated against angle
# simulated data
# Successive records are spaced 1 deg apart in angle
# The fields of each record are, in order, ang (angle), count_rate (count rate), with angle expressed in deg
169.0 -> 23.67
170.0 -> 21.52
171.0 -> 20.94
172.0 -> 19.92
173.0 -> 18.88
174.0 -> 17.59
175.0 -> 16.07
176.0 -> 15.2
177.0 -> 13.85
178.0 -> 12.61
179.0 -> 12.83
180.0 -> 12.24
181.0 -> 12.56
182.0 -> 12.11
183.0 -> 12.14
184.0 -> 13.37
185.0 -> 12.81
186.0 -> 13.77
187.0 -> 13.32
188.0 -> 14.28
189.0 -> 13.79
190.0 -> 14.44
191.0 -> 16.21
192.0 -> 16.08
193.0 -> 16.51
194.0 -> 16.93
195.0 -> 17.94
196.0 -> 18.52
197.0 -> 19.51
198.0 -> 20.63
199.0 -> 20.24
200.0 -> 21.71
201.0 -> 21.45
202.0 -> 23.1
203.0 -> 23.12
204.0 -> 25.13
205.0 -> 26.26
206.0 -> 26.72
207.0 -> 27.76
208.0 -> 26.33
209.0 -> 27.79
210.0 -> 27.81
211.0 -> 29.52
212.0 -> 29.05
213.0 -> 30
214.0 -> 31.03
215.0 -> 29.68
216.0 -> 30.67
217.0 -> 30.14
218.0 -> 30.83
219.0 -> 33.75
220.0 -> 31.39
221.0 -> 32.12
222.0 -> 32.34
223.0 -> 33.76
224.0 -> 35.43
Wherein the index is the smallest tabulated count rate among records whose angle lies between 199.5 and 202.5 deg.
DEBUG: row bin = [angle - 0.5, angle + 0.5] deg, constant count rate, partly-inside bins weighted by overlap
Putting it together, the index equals 21.45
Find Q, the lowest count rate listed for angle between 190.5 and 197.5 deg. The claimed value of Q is 16.08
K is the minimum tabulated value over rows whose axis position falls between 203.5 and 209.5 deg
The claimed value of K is 25.13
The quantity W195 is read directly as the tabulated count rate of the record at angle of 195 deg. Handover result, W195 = 17.94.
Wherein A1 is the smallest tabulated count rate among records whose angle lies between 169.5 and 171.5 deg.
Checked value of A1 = 20.94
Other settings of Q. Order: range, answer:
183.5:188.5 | 12.81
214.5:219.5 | 29.68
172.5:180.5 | 12.24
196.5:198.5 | 19.51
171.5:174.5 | 17.59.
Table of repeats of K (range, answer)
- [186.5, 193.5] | 13.32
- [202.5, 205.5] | 23.12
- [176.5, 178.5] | 12.61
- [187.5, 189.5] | 13.79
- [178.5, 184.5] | 12.11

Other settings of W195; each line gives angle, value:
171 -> 20.94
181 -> 12.56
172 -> 19.92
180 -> 12.24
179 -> 12.83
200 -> 21.71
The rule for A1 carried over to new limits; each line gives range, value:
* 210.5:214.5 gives 29.05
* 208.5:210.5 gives 27.79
